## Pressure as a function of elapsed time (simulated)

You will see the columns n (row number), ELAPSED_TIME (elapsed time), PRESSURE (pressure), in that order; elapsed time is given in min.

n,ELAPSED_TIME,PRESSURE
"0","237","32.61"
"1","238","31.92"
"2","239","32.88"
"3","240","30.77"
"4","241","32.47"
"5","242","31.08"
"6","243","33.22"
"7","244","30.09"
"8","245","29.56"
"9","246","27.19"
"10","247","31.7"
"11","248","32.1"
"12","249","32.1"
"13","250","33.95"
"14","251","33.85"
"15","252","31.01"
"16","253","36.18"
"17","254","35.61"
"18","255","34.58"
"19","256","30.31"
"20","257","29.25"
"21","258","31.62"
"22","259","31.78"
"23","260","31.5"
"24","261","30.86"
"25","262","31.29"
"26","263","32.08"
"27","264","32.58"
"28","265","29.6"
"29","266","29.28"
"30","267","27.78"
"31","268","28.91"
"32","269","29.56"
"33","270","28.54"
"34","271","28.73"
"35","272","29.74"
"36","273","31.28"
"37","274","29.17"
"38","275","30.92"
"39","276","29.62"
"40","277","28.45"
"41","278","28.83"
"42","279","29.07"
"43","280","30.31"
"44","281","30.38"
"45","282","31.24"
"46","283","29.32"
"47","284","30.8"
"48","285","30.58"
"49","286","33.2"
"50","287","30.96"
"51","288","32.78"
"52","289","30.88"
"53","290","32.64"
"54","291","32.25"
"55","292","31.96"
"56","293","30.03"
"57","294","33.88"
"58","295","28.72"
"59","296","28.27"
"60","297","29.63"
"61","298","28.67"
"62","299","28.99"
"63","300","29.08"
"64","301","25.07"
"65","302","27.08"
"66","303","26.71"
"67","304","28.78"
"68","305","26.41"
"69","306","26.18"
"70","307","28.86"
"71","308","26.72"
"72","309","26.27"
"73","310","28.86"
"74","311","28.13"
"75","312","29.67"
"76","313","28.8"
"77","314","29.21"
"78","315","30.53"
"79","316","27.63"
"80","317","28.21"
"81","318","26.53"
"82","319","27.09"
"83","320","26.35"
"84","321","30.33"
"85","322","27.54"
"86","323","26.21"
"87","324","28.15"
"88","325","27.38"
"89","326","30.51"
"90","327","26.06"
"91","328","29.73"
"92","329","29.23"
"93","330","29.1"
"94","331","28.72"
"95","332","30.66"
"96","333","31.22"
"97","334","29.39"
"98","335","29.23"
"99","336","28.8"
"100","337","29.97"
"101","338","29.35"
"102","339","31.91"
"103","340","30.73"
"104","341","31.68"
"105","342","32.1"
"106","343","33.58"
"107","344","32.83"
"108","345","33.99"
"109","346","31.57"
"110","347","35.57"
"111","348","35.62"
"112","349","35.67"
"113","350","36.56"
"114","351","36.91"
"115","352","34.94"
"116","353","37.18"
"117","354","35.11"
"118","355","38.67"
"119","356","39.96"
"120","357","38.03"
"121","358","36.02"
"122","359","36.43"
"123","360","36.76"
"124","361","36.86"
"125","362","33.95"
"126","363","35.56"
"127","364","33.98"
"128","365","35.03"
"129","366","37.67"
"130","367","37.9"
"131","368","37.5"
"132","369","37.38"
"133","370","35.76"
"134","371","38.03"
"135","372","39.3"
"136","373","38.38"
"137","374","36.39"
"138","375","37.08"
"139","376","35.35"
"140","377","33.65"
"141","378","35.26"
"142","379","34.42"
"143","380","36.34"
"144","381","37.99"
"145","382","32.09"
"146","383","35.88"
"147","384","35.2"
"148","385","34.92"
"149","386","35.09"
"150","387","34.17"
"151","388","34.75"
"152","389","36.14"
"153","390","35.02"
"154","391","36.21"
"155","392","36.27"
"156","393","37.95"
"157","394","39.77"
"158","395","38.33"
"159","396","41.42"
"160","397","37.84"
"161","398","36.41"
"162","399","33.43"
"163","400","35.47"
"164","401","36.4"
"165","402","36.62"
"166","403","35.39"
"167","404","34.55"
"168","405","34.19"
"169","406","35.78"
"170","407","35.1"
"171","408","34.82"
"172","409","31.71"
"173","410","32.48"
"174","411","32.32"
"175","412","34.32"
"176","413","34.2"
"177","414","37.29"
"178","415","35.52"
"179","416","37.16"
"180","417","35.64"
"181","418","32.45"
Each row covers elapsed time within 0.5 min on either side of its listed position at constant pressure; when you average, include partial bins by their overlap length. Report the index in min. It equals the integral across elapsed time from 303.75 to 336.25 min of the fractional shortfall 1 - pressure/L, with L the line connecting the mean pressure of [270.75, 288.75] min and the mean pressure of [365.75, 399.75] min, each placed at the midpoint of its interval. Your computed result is 4.3 min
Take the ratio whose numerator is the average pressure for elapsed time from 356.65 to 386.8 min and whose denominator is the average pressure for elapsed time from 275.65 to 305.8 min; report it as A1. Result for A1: 1.21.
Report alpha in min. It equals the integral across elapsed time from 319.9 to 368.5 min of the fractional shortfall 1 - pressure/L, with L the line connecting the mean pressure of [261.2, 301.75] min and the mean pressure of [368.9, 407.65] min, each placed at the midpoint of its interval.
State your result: 1.20 min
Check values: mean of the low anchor 30.1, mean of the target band 32.9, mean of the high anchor 36.1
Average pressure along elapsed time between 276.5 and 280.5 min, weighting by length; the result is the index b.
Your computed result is 29.2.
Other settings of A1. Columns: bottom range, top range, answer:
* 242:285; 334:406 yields 1.15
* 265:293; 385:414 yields 1.18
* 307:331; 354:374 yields 1.31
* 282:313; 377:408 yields 1.22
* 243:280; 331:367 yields 1.11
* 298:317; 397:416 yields 1.25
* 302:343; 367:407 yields 1.26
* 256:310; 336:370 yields 1.18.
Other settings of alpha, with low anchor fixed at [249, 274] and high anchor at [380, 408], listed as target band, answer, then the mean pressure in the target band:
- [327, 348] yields 1.9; 31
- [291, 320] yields 3.8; 28.5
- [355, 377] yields -1.1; 36.8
